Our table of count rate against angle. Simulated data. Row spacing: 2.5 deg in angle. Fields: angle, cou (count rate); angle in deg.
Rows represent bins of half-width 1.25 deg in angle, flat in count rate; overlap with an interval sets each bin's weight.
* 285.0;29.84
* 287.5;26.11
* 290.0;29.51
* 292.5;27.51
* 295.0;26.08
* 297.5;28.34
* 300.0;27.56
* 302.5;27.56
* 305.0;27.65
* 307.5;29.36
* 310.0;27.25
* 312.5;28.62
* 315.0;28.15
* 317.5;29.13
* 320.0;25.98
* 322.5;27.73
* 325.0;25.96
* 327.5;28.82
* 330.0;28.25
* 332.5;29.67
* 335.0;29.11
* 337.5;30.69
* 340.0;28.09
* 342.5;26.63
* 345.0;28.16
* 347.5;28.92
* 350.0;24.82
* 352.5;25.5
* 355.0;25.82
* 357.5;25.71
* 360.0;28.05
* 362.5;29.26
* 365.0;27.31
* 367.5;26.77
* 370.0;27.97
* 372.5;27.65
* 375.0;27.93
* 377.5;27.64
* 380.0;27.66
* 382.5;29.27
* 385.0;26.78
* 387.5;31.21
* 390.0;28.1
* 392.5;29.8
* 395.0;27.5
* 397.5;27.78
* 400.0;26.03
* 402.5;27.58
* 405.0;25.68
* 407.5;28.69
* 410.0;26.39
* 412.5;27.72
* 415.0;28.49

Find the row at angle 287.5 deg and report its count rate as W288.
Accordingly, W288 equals 26.11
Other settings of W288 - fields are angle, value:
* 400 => 26.03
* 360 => 28.05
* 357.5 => 25.71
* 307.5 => 29.36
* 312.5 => 28.62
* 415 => 28.49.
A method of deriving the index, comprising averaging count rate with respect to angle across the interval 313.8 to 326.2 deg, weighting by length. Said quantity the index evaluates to 27.4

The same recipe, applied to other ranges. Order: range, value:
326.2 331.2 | 28.5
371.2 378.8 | 27.7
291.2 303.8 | 27.4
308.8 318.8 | 28.3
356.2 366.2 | 27.6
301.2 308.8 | 28.2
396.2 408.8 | 27.2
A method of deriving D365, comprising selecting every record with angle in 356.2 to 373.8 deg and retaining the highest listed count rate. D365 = 29.26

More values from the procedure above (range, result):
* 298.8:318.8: 29.36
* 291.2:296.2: 27.51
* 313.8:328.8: 29.13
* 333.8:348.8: 30.69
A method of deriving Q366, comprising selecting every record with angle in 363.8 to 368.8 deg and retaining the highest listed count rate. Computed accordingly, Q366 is 27.31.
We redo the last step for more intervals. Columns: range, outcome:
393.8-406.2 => 27.78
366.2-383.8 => 29.27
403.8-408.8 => 28.69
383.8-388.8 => 31.21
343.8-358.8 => 28.92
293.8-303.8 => 28.34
